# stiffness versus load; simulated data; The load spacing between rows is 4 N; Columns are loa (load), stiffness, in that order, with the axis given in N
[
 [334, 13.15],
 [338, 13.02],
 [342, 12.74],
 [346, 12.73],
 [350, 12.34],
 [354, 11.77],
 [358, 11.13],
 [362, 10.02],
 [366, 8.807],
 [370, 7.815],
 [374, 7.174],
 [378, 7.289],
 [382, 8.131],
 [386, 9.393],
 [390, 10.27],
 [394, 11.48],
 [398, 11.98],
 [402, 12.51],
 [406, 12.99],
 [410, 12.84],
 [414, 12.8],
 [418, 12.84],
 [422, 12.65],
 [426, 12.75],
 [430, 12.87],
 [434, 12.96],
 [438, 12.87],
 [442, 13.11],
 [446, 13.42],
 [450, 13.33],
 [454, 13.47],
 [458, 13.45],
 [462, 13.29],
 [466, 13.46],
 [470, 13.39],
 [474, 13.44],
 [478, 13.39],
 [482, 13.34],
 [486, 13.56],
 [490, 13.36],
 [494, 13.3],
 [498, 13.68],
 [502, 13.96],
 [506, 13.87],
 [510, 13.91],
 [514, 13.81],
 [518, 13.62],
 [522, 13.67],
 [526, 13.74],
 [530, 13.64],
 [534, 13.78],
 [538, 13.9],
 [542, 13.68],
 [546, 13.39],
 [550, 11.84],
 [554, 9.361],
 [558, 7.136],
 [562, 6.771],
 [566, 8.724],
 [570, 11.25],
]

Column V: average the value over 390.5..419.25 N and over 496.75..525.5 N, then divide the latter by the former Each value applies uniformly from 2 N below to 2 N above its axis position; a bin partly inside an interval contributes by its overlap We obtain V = 1.1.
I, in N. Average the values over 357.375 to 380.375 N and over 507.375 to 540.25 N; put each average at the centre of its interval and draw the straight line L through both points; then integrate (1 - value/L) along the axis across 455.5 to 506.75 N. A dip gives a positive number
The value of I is -4.9 N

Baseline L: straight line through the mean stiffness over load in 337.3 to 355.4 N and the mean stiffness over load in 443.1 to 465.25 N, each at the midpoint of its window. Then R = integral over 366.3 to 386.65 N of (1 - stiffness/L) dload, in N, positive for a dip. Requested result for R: 7.7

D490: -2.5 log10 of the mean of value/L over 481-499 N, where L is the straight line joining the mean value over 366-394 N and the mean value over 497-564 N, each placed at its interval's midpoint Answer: -0.17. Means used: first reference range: 8.6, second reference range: 12.6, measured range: 13.4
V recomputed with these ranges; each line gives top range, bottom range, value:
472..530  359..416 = 1.33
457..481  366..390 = 1.63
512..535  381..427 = 1.16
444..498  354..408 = 1.34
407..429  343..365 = 1.11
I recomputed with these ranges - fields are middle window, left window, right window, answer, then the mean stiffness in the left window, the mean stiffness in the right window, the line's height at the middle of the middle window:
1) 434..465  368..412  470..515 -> -2.8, 10.2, 13.6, 12.2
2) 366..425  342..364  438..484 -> 8.1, 11.7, 13.3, 12.4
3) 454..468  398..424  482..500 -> -0.2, 12.7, 13.5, 13.2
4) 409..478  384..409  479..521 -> -3.7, 11.5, 13.6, 12.5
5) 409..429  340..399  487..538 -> -2.4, 10.2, 13.7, 11.4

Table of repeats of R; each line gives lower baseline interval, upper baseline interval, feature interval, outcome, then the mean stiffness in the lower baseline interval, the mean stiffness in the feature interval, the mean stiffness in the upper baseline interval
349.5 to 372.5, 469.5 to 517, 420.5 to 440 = -1.5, 10.1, 12.8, 13.6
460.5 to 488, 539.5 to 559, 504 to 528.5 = -3.0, 13.4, 13.8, 11.4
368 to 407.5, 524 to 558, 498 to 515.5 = -2.8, 9.86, 13.9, 12.6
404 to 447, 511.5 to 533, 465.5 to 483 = -0.1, 12.9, 13.4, 13.7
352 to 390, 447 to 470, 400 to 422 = -3.4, 9.12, 12.8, 13.4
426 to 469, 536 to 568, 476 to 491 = -1.4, 13.2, 13.4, 10.6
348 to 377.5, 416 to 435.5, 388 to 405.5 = -0.4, 9.73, 11.7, 12.8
